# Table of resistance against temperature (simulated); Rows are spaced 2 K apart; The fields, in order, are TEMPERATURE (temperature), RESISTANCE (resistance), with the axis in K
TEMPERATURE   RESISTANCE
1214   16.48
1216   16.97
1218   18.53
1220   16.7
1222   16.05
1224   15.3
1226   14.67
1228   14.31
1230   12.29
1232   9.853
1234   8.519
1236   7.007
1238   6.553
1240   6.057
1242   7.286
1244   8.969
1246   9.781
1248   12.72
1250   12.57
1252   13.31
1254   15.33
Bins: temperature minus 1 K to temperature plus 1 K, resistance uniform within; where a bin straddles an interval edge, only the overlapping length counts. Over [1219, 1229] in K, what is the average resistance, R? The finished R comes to 15.4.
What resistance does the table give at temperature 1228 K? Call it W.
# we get 14.31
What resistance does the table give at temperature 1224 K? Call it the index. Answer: 15.3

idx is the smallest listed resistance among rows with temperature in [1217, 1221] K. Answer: 16.7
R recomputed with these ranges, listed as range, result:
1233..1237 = 7.76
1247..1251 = 12.6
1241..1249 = 9.69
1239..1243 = 6.67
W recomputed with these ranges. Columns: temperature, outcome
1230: 12.29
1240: 6.057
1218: 18.53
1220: 16.7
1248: 12.72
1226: 14.67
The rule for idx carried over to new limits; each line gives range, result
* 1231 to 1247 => 6.057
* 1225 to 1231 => 12.29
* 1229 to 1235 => 8.519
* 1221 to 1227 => 14.67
